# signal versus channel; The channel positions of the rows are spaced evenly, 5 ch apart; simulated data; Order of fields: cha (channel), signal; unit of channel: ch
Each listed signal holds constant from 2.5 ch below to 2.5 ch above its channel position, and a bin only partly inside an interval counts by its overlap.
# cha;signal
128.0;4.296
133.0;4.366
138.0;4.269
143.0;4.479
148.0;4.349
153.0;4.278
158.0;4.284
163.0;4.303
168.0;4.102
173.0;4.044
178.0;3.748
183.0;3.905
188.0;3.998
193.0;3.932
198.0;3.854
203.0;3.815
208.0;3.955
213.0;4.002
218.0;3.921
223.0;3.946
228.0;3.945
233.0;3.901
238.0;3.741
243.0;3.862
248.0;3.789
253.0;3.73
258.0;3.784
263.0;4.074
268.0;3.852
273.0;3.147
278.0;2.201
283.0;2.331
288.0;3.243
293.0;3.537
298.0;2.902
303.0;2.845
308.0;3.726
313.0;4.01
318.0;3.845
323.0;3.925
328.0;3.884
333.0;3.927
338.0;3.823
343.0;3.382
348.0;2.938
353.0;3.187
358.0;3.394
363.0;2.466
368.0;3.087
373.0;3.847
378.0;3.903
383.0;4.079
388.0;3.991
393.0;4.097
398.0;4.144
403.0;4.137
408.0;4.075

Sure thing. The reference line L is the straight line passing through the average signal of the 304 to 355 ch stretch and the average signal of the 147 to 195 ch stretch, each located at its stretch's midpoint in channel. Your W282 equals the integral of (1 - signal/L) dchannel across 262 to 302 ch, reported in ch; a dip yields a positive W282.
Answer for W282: 7.0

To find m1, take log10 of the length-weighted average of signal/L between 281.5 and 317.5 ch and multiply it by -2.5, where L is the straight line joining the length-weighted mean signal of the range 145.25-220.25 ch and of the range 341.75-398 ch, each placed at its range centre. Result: 0.13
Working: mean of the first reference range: 4.03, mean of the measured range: 3.29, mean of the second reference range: 3.52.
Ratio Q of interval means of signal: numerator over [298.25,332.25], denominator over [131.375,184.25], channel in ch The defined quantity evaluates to 0.87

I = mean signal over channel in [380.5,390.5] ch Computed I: 4.04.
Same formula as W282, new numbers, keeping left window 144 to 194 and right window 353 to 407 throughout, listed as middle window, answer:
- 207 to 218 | 0.2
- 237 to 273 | 1.4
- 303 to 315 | 0.6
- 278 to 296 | 4.5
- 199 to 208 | 0.4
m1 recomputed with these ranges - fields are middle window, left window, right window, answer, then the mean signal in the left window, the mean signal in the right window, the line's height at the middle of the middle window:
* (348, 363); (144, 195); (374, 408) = 0.295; 4.11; 4.05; 4.06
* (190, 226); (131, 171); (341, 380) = 0.027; 4.3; 3.27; 4.02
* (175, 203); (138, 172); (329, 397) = 0.077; 4.29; 3.57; 4.17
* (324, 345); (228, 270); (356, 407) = -0.001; 3.85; 3.73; 3.77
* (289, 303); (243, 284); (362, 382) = 0.093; 3.43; 3.45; 3.44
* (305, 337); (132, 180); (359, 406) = 0.001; 4.22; 3.74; 3.87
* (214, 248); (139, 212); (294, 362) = -0.005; 4.08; 3.5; 3.87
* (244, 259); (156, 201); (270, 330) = -0.056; 4.01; 3.3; 3.58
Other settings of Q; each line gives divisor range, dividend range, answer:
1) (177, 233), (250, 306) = 0.83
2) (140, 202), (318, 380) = 0.85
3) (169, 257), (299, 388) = 0.91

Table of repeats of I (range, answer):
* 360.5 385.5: 3.48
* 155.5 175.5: 4.18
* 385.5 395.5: 4.04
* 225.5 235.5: 3.92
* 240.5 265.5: 3.85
